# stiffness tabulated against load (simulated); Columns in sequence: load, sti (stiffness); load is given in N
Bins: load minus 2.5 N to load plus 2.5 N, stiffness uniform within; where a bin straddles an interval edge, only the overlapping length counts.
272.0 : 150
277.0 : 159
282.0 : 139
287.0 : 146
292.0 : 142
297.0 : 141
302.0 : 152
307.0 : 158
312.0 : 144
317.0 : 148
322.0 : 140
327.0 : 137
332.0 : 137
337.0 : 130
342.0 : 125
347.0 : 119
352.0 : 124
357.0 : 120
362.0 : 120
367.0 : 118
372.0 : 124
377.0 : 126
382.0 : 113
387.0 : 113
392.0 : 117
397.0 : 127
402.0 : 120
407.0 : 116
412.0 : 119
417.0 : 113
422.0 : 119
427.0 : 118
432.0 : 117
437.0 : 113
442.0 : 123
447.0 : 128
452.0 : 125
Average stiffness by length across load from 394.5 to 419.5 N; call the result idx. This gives 119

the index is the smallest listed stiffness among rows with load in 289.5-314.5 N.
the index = 141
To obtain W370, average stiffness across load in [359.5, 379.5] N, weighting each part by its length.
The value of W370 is 122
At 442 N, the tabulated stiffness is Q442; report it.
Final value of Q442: 123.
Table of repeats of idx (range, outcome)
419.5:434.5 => 118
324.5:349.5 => 130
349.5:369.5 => 120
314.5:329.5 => 142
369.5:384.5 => 121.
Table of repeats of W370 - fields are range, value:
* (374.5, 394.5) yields 117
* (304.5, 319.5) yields 150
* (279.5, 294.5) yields 142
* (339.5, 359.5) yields 122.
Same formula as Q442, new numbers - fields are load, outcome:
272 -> 150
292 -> 142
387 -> 113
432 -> 117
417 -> 113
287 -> 146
